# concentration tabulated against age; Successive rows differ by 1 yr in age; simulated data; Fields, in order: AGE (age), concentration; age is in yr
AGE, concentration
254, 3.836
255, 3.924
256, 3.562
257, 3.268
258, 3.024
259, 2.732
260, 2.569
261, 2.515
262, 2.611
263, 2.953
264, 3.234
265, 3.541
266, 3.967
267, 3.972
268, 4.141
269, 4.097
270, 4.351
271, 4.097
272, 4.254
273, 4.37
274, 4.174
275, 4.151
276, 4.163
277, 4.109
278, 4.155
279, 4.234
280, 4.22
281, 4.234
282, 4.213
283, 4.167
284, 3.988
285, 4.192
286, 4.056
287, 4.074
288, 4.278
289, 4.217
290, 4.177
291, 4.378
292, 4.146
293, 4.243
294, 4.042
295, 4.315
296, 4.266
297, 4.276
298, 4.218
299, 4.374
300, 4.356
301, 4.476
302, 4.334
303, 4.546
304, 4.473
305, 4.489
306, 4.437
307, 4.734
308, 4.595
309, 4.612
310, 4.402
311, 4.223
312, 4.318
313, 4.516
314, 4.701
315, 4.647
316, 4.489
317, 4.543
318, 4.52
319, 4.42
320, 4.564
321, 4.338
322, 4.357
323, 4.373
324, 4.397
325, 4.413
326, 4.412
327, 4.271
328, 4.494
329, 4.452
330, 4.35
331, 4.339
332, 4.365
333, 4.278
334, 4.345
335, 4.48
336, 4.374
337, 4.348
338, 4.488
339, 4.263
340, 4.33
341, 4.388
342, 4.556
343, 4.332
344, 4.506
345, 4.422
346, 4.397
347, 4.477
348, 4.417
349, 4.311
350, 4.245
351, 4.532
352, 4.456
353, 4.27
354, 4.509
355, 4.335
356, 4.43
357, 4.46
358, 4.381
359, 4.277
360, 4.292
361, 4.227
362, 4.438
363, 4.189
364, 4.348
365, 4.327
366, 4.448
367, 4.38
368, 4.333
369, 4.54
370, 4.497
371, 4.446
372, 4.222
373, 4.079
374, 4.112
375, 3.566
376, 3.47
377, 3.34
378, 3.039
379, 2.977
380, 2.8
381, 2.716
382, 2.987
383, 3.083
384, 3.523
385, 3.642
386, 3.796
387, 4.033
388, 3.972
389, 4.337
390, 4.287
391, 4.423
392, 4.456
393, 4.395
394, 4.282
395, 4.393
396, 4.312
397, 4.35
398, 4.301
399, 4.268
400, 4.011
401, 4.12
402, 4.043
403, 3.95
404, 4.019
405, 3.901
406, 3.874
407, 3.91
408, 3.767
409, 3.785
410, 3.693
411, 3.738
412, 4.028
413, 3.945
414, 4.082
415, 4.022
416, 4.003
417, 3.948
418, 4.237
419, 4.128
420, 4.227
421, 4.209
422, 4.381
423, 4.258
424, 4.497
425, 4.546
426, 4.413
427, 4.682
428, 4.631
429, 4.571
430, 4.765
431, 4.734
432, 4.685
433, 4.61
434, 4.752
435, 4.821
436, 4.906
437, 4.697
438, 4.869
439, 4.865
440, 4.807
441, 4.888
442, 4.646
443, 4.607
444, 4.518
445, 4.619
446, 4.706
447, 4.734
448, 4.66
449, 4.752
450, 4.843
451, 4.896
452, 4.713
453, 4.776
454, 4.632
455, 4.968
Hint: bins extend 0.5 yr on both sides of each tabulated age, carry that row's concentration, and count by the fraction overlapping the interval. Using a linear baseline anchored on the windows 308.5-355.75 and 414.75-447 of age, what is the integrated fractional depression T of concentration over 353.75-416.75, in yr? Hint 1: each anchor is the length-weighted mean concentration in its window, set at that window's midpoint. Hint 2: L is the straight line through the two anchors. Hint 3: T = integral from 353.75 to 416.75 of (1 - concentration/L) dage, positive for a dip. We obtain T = 6.6 yr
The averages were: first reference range 4.42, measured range 4.01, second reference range 4.55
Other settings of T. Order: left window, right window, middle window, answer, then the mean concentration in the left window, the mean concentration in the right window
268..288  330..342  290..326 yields -1.14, 4.18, 4.37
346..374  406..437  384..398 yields 0.47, 4.36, 4.3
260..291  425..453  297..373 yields -3.31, 3.95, 4.72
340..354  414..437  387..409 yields 1.43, 4.41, 4.45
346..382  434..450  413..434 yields 0.97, 4.1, 4.74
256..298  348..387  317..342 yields -2.73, 3.91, 4.01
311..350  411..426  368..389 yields 2.99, 4.42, 4.17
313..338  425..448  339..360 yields 0.44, 4.43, 4.7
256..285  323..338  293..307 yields -1.00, 3.77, 4.38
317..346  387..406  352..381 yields 1.45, 4.4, 4.2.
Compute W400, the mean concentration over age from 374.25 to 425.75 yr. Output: 3.93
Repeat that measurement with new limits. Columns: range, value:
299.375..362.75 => 4.42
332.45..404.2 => 4.14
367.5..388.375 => 3.67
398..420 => 3.99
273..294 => 4.18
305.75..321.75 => 4.5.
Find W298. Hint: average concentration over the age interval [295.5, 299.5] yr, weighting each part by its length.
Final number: 4.28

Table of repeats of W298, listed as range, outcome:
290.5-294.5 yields 4.2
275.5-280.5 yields 4.18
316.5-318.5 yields 4.53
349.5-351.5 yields 4.39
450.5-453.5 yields 4.8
